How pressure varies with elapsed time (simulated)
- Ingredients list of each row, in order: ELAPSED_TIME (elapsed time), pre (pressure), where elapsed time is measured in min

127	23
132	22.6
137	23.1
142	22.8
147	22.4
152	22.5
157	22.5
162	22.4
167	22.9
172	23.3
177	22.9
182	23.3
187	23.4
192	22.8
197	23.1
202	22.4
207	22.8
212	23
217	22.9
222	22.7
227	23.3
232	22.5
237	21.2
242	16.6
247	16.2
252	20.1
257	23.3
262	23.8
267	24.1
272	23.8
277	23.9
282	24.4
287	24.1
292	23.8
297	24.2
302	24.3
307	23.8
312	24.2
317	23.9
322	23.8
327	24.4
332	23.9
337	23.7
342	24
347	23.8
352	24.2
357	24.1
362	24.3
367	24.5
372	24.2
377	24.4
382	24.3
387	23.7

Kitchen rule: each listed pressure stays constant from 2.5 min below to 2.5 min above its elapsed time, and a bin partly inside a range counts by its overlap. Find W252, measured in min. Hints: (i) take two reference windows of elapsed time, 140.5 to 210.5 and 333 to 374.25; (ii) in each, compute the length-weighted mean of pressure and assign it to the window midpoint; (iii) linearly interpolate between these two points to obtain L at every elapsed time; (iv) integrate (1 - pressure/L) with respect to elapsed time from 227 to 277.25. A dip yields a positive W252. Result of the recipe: 4.0 min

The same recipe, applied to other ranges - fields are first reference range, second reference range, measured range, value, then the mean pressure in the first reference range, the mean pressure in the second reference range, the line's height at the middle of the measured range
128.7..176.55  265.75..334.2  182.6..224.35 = 0.5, 22.7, 24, 23.2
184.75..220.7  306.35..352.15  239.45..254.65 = 3.6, 22.9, 24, 23.3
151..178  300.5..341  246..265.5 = 1.8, 22.8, 24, 23.5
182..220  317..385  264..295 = -0.6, 22.9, 24.1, 23.6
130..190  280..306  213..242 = 1.8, 22.8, 24.1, 23.5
